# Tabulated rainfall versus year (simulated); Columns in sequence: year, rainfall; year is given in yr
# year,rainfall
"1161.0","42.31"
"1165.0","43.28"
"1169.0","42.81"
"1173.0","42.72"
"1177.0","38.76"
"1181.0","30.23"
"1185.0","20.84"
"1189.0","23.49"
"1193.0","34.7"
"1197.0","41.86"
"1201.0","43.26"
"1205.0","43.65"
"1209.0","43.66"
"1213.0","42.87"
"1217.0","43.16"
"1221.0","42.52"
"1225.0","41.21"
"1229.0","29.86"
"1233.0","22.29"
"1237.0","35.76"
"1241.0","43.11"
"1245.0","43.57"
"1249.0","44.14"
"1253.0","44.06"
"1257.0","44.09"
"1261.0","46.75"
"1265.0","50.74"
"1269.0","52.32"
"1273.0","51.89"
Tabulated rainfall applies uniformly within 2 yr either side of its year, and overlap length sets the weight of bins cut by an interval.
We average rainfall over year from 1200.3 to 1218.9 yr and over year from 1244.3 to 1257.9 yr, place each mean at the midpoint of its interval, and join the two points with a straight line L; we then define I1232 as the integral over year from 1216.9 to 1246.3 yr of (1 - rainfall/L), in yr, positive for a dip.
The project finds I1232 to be 4.4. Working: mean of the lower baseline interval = 43.3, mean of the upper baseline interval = 44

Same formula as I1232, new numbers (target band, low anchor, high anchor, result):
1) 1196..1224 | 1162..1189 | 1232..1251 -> -4.3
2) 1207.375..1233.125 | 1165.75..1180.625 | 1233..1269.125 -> 1.9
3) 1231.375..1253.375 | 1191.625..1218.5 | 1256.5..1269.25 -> 3.6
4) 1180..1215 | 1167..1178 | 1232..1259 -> 4.2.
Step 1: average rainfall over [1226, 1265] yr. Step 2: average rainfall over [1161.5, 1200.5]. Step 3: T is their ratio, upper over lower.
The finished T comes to 1.1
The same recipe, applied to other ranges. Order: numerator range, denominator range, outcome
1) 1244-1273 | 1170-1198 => 1.41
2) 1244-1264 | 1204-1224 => 1.04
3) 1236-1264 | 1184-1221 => 1.14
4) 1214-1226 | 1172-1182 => 1.13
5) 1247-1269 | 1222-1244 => 1.32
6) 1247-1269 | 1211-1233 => 1.21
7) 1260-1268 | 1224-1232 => 1.49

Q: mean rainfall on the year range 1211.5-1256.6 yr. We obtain 39.5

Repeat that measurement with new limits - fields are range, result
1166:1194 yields 33.7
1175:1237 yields 36.1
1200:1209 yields 43.5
